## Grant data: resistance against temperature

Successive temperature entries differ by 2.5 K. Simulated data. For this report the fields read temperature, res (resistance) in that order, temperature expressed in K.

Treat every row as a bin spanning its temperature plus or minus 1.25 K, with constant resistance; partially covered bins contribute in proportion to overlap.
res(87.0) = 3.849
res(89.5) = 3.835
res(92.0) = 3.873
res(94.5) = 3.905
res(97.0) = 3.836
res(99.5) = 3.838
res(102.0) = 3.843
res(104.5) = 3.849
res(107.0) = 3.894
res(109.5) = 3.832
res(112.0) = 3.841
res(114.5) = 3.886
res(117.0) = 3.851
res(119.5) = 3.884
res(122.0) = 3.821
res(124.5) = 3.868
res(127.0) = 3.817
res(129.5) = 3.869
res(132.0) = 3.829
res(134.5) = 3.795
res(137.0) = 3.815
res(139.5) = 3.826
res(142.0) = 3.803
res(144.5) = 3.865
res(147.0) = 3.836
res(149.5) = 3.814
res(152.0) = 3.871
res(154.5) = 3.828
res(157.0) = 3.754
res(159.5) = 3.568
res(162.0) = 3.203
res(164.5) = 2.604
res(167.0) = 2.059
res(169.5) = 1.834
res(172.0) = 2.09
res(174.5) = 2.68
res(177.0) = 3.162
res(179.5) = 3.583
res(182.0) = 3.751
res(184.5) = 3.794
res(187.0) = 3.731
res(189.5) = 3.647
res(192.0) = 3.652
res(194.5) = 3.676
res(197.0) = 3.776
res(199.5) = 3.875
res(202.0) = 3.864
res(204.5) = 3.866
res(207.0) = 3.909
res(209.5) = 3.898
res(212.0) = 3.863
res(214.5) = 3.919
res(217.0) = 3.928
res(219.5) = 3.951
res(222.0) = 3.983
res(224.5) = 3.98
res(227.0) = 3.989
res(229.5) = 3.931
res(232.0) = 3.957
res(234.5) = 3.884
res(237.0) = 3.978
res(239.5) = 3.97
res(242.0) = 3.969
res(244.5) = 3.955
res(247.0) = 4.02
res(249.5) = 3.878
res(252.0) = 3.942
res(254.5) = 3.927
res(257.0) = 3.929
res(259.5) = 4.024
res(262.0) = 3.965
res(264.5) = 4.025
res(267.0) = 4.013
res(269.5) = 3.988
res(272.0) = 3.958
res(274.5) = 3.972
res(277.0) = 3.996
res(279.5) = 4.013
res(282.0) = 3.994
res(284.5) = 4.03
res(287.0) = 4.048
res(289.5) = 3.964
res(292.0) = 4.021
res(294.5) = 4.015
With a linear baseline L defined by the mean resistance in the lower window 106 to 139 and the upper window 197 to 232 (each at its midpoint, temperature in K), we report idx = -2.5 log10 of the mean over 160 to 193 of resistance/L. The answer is 0.26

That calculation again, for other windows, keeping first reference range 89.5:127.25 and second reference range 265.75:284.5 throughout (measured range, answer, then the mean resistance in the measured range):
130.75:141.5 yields 0.02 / 3.82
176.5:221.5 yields 0.04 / 3.78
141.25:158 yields 0.02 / 3.83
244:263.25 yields 0.01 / 3.95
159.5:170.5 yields 0.45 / 2.57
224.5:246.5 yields 0.00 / 3.96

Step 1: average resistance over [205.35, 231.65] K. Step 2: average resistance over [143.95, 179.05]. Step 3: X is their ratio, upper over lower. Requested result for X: 1.25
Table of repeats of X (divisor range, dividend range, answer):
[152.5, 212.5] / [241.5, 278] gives 1.17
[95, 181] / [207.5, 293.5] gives 1.12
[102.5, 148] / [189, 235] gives 1.01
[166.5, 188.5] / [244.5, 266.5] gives 1.32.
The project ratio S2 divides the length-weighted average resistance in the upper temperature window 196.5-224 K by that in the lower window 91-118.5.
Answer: 1.0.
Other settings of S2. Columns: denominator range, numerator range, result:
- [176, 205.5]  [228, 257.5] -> 1.07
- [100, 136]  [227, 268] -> 1.03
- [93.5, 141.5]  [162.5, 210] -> 0.87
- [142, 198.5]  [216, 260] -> 1.17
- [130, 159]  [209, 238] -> 1.03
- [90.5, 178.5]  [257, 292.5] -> 1.12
